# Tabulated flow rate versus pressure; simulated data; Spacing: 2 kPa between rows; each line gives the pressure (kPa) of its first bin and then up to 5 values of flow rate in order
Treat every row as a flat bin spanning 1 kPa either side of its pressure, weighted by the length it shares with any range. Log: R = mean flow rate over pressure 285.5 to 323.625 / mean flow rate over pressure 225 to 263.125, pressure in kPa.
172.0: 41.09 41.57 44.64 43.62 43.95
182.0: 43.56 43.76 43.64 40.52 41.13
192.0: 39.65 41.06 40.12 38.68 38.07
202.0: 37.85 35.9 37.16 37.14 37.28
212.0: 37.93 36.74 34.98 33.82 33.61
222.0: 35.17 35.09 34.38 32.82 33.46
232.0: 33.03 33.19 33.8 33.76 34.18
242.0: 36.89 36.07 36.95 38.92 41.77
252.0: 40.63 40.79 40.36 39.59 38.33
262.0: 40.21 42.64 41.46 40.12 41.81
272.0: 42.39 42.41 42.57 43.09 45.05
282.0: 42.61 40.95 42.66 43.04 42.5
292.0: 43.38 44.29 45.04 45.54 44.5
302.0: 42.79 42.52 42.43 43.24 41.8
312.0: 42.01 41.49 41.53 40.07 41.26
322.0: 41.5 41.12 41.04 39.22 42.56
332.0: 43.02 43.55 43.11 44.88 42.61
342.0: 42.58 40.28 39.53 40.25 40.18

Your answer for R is 1.2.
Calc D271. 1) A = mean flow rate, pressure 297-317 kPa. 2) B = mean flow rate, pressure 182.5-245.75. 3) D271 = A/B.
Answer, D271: 1.16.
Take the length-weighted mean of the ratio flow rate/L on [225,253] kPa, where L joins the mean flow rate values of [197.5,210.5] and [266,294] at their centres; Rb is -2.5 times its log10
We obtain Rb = 0.118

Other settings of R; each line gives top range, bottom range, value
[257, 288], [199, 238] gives 1.18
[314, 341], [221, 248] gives 1.21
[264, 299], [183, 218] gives 1.11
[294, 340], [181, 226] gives 1.11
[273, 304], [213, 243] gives 1.26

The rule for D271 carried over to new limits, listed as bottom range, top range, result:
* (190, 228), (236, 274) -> 1.06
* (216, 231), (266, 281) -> 1.24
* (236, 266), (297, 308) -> 1.13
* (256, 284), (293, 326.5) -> 1.02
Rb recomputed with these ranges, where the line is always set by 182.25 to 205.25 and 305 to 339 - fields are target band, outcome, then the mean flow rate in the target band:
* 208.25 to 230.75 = 0.155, 35.1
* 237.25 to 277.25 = 0.038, 39.7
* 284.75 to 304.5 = -0.052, 43.6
